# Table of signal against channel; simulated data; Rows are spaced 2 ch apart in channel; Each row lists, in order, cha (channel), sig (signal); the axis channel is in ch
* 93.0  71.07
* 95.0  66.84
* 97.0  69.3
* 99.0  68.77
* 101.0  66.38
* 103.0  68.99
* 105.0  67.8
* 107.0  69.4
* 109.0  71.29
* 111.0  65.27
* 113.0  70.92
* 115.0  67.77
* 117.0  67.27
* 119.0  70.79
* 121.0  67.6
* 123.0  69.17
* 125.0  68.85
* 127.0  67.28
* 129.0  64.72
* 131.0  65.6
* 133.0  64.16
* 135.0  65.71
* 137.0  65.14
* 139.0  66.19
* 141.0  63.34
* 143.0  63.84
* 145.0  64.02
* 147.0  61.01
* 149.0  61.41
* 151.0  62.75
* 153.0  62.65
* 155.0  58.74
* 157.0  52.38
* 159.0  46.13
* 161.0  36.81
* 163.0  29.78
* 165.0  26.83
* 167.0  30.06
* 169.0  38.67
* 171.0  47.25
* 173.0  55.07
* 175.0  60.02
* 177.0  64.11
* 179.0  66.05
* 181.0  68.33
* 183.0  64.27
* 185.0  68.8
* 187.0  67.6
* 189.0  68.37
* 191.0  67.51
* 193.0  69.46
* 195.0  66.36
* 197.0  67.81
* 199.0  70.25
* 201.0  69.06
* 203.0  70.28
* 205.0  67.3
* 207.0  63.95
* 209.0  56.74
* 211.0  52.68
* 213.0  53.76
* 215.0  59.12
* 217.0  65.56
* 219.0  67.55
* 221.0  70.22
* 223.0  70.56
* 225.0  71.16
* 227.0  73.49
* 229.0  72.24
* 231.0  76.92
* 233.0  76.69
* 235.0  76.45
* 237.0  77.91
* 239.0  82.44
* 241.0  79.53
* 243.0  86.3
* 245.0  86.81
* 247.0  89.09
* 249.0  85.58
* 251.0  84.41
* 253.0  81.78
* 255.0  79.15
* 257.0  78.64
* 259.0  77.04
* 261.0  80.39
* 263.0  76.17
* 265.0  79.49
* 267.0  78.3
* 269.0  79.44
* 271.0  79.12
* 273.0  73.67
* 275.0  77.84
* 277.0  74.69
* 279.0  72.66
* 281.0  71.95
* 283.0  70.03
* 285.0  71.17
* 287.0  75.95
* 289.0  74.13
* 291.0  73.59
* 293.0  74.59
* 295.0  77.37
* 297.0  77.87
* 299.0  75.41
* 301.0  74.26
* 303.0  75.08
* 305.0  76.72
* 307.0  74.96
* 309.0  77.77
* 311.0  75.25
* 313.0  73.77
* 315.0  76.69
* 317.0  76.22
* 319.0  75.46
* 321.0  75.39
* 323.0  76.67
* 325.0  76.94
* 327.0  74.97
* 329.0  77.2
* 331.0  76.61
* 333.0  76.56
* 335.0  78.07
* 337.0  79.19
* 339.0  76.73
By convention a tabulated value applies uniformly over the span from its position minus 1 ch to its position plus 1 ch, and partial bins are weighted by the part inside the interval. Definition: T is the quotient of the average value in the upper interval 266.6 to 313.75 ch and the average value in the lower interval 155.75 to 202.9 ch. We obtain 1.32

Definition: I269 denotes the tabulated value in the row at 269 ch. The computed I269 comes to 79.44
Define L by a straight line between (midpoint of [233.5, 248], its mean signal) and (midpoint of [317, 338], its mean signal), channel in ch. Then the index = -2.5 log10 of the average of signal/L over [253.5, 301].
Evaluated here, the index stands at 0.06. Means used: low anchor 82.4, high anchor 76.7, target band 76.1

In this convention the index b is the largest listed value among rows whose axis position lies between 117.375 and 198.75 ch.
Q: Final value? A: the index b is 70.79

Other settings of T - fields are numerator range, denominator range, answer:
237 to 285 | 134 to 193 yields 1.38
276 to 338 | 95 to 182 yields 1.24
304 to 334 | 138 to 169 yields 1.46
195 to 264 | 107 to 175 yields 1.24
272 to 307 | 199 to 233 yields 1.12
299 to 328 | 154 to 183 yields 1.54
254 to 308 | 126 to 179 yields 1.36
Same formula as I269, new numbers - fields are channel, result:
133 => 64.16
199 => 70.25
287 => 75.95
